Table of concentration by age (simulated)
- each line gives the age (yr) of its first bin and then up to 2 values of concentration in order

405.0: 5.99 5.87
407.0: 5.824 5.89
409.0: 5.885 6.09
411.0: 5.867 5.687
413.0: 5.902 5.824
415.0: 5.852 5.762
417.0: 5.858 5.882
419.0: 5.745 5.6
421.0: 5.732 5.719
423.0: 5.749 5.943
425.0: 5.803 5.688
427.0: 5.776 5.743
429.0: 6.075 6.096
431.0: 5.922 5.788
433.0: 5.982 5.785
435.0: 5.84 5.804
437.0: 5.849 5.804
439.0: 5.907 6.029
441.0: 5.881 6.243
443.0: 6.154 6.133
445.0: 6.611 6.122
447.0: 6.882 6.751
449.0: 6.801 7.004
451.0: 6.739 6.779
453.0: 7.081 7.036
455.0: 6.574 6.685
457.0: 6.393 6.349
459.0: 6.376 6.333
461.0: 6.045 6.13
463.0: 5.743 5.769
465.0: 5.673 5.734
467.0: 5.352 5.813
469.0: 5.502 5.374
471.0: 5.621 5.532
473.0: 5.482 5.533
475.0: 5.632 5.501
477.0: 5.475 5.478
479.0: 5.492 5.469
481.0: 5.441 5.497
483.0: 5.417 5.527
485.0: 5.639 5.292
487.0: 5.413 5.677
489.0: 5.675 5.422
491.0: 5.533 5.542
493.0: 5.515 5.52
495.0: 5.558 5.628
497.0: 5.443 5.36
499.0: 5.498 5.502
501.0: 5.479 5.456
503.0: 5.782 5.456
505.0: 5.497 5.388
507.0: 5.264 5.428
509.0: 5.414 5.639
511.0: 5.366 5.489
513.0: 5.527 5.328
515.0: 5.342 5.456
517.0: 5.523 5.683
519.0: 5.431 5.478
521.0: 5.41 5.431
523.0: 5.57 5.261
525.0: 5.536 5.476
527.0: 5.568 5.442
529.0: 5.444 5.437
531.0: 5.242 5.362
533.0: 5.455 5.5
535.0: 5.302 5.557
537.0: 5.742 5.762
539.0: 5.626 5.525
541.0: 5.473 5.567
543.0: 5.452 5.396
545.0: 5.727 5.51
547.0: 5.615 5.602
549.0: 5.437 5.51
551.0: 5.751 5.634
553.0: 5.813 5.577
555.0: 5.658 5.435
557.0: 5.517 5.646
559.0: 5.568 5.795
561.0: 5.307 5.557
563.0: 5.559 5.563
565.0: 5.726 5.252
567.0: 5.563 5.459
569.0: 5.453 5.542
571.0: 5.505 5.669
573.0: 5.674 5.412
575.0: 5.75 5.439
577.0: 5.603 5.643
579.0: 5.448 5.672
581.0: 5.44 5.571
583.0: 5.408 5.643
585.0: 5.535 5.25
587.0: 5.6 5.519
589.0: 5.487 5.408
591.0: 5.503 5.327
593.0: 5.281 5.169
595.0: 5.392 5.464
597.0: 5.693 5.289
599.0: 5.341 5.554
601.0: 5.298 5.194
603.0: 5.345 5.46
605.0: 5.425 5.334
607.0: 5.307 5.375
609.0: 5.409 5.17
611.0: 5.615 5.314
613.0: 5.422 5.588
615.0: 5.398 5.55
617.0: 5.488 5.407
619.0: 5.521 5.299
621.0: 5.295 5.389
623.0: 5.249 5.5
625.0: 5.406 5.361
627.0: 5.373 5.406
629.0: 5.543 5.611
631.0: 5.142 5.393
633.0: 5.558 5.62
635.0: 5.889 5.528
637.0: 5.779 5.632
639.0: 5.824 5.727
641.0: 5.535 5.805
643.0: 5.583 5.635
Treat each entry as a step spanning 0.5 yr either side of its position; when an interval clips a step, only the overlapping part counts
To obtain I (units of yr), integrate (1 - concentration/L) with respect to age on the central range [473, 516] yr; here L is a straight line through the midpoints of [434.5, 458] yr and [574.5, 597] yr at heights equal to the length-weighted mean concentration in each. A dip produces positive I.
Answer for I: 4.2 yr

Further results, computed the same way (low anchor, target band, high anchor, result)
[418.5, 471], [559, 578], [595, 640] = 0.3 yr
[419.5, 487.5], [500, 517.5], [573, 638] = 0.9 yr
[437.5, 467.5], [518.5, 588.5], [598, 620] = 2.3 yr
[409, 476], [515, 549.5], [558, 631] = 1.1 yr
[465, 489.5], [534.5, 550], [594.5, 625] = -0.2 yr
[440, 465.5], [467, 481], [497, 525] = 1.2 yr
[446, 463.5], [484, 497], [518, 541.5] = 1.1 yr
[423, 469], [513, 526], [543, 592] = 0.7 yr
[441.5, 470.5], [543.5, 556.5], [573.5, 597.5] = 0.3 yr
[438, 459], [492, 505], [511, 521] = 0.5 yr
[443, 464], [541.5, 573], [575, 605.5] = 0.8 yr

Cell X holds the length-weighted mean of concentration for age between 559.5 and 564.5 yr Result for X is 5.56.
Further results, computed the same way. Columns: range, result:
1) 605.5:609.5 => 5.36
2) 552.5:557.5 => 5.6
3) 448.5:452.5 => 6.83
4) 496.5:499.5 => 5.43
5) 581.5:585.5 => 5.54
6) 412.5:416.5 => 5.83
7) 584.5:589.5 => 5.48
